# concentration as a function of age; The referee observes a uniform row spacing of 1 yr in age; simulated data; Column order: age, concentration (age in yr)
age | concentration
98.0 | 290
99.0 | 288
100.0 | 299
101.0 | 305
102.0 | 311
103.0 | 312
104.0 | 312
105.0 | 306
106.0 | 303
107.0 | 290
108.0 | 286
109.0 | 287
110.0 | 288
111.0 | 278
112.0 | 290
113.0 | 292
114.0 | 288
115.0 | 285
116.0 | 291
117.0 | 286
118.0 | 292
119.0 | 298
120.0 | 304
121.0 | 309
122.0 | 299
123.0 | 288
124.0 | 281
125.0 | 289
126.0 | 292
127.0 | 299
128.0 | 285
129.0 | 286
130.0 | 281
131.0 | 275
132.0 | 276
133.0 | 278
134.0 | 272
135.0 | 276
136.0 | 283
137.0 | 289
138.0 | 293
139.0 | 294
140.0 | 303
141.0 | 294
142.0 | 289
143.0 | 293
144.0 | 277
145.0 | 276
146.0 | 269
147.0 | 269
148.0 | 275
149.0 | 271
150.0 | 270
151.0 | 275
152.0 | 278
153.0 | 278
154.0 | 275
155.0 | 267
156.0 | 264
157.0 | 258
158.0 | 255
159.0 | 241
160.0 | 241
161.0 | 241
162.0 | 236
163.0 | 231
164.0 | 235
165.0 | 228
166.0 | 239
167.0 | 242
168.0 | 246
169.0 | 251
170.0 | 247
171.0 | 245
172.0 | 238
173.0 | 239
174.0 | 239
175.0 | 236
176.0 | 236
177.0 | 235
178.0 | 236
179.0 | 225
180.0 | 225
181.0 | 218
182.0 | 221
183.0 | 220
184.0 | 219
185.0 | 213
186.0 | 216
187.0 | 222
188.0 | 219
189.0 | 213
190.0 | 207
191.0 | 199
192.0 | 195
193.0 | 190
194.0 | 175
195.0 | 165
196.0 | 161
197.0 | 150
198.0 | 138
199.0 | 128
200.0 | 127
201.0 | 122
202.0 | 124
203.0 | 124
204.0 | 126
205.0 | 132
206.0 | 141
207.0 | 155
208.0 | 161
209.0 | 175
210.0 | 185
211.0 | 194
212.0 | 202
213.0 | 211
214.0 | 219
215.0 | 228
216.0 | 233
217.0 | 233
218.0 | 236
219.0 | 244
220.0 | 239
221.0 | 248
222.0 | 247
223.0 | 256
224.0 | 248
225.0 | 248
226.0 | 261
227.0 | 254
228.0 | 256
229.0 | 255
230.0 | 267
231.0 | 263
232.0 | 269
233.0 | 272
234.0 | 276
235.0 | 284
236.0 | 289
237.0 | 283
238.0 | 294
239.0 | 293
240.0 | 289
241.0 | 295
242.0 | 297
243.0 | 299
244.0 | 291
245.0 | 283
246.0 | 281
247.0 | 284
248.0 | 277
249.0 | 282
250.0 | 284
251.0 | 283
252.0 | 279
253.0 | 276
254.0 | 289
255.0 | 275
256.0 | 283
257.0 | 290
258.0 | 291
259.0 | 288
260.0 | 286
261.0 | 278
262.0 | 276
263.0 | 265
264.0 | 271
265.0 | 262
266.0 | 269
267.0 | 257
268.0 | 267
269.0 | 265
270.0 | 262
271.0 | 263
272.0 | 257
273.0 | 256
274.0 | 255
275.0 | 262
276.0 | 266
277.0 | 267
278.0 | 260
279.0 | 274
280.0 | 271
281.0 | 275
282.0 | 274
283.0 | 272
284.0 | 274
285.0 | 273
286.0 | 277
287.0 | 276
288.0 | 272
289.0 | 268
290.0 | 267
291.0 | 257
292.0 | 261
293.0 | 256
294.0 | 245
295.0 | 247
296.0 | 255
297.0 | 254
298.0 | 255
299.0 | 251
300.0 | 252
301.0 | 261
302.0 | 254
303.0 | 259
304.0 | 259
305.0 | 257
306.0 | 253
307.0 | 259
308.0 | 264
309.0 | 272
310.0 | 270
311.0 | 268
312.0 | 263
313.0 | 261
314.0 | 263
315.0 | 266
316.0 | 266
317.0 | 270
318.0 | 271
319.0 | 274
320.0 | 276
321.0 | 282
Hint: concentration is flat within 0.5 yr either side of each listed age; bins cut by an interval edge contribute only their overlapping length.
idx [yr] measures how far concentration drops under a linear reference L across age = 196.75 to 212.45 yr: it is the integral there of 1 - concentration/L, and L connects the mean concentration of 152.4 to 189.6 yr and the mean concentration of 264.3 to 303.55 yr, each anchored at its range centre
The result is 6.17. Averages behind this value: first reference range 238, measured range 149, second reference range 263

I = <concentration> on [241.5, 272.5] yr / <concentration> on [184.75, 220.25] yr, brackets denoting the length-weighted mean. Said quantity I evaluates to 1.5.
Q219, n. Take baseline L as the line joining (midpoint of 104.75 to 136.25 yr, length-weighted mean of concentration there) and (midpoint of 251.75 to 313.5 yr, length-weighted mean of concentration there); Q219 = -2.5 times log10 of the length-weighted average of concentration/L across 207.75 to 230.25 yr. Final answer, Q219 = 0.19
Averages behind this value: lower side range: 288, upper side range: 266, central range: 231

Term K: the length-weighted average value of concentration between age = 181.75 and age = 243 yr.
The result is 217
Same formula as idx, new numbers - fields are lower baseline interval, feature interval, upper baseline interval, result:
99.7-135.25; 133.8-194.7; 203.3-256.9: 6.1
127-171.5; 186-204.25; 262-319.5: 6.7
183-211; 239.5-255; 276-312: -4.7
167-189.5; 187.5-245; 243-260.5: 9.0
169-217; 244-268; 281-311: -4.3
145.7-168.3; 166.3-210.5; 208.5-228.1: 8.8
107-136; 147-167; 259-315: 1.9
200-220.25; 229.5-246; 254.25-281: -4.4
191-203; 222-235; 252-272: -3.0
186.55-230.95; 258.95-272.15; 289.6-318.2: -1.9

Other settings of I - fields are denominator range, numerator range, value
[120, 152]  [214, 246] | 0.93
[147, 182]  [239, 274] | 1.12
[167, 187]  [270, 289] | 1.16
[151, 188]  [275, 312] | 1.10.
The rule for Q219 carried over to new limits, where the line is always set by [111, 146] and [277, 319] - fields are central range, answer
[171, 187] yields 0.23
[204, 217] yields 0.43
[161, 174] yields 0.18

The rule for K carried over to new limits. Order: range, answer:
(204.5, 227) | 214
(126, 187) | 258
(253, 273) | 273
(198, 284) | 248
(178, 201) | 192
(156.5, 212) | 203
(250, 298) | 269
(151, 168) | 251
